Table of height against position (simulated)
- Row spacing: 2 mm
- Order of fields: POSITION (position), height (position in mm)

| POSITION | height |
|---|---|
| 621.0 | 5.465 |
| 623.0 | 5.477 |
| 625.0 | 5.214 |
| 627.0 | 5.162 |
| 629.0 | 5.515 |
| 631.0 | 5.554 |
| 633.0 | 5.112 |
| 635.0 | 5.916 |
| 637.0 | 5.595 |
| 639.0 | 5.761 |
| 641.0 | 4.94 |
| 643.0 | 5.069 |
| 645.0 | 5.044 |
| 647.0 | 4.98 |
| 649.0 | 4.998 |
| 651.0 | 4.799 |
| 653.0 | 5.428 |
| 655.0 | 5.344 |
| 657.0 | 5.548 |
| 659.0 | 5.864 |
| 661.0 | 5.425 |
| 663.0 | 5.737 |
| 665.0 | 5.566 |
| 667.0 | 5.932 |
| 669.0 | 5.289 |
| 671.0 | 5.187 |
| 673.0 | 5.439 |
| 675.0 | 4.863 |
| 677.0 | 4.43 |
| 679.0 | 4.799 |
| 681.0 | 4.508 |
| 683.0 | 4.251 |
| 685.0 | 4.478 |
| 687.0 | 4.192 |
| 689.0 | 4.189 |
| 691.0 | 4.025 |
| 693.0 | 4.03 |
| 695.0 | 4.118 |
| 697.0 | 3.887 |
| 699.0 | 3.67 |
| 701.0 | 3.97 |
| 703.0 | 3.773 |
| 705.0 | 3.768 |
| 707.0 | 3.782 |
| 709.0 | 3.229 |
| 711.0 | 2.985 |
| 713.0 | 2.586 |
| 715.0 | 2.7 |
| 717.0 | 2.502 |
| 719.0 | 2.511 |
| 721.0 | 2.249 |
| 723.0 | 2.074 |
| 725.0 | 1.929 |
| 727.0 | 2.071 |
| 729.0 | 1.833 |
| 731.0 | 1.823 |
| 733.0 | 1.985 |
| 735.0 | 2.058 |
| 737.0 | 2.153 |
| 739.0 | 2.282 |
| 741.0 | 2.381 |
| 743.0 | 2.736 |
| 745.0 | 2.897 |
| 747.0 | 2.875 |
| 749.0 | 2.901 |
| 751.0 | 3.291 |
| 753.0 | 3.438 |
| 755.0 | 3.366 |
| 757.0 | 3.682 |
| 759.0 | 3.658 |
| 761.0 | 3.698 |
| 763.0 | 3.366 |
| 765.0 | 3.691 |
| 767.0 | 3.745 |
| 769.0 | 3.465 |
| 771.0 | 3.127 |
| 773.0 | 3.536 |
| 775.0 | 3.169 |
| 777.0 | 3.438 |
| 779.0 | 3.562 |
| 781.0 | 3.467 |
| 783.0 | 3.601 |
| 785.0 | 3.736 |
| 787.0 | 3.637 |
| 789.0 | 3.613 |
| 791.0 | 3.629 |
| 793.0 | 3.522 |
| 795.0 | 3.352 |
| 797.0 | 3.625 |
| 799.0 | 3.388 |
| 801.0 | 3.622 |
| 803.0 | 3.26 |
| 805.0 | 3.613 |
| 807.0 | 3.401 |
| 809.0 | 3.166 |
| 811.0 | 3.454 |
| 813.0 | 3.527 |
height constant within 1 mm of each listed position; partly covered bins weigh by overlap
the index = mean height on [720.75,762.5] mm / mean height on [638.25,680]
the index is 0.5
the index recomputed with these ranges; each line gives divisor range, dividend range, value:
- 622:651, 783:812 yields 0.66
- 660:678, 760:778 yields 0.65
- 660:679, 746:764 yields 0.64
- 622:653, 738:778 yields 0.61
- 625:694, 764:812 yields 0.69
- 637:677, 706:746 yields 0.46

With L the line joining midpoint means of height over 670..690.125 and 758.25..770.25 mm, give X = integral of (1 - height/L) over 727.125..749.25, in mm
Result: 8.9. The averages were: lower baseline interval 4.63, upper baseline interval 3.59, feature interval 2.33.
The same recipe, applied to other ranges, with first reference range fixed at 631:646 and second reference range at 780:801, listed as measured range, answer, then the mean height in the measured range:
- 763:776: 1.24 mm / 3.45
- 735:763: 7.14 mm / 3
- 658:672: -1.45 mm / 5.57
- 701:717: 4.51 mm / 3.26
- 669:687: 0.56 mm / 4.74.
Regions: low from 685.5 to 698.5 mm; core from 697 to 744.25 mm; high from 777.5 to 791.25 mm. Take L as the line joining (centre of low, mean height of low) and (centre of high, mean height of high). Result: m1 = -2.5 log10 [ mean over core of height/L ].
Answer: 0.418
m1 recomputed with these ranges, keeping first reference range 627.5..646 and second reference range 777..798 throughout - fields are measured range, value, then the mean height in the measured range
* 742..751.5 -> 0.36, 2.92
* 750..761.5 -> 0.13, 3.51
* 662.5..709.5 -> 0.08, 4.46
